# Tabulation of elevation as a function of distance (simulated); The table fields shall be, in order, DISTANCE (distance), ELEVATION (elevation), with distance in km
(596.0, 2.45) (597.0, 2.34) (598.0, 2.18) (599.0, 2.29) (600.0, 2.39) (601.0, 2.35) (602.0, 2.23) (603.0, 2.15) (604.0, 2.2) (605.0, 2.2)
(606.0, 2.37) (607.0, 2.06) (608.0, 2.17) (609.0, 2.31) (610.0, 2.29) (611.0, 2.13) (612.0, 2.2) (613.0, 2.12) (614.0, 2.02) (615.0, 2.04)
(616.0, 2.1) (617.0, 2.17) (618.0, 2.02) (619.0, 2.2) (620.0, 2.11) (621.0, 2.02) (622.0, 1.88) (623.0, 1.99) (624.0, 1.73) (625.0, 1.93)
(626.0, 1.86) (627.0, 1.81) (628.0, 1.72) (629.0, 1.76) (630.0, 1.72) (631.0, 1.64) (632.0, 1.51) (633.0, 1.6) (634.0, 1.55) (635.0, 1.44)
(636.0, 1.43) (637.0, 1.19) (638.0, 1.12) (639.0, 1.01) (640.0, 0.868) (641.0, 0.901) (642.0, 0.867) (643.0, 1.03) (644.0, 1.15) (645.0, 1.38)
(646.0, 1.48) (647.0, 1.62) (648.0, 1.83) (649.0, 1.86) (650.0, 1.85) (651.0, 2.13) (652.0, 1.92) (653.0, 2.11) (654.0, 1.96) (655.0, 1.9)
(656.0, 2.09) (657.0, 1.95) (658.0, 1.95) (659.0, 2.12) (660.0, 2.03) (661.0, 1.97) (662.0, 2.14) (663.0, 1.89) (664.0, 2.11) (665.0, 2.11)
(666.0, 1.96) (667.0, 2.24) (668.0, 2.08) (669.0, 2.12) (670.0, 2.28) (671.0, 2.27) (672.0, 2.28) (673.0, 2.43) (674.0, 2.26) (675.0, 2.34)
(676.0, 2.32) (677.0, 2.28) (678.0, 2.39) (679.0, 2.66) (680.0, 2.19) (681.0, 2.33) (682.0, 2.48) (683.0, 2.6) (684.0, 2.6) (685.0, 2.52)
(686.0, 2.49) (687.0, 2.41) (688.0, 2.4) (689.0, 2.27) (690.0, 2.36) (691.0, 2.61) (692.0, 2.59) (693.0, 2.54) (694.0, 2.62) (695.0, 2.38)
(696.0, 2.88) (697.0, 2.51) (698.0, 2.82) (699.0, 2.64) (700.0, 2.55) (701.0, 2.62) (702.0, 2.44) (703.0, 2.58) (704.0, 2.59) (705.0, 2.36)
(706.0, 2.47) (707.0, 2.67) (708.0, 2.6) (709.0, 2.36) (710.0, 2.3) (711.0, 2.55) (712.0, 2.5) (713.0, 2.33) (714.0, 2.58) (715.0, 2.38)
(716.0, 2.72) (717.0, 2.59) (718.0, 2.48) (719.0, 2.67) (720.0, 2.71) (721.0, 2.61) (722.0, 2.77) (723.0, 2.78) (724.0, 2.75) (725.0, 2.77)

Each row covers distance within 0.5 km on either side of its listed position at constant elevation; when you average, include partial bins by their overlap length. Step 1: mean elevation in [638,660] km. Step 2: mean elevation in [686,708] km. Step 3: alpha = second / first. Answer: 1.57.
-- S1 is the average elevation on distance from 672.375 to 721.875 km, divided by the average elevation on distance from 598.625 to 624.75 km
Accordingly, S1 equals 1.2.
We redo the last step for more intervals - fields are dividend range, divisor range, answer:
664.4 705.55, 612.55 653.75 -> 1.45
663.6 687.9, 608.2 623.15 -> 1.10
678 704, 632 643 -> 2.09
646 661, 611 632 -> 1.00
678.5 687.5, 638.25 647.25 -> 2.19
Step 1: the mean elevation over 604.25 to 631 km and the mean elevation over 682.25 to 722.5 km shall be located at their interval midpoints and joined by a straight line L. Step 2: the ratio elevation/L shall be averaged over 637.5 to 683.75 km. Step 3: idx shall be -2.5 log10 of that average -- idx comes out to 0.19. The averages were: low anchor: 2.03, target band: 1.94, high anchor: 2.54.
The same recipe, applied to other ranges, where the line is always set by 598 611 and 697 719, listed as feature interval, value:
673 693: 0.02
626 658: 0.44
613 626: 0.14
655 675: 0.14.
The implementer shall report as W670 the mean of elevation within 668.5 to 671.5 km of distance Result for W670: 2.22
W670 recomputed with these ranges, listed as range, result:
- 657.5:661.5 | 2.02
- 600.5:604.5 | 2.23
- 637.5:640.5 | 0.999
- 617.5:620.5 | 2.11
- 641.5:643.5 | 0.949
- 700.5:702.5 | 2.53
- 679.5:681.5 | 2.26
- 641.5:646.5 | 1.18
